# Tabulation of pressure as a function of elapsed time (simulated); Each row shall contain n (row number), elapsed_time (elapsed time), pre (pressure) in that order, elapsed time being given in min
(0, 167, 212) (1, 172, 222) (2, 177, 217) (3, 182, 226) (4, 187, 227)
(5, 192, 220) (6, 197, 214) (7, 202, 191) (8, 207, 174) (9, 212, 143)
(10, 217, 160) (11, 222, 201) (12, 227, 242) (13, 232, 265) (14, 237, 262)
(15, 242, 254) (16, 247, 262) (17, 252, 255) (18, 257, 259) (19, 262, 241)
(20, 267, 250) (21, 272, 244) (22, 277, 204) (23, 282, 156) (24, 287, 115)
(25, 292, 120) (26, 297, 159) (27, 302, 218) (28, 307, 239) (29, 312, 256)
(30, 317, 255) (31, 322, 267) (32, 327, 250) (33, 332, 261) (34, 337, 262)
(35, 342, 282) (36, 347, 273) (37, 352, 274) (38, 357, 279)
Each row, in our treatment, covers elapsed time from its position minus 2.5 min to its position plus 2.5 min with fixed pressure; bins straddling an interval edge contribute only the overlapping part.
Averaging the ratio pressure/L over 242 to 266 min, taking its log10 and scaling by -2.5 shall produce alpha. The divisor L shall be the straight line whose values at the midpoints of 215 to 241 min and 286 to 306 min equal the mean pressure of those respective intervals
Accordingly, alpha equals -0.24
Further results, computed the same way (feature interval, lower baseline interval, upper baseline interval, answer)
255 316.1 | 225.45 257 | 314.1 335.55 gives 0.24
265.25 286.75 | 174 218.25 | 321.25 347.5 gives 0.17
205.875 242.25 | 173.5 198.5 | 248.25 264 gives 0.13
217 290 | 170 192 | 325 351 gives 0.07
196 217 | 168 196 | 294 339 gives 0.27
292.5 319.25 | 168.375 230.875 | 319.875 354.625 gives 0.17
